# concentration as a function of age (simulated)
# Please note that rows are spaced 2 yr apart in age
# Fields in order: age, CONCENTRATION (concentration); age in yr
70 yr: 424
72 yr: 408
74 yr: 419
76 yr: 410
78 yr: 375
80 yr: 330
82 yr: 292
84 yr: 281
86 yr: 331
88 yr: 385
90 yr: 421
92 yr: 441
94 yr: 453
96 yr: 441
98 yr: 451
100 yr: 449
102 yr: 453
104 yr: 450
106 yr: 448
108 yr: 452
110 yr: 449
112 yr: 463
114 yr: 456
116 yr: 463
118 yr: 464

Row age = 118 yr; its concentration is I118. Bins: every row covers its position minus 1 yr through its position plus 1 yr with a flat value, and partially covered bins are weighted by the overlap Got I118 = 464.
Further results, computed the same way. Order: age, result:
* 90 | 421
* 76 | 410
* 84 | 281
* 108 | 452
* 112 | 463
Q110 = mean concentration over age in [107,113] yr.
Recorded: 455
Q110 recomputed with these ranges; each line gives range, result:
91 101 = 447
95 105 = 449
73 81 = 384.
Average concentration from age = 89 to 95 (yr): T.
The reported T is 438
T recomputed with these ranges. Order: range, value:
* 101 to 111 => 450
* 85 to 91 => 379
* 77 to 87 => 322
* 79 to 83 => 311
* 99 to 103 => 451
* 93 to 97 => 447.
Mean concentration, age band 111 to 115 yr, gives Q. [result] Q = 460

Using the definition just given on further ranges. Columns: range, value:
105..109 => 450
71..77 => 412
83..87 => 306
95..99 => 446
